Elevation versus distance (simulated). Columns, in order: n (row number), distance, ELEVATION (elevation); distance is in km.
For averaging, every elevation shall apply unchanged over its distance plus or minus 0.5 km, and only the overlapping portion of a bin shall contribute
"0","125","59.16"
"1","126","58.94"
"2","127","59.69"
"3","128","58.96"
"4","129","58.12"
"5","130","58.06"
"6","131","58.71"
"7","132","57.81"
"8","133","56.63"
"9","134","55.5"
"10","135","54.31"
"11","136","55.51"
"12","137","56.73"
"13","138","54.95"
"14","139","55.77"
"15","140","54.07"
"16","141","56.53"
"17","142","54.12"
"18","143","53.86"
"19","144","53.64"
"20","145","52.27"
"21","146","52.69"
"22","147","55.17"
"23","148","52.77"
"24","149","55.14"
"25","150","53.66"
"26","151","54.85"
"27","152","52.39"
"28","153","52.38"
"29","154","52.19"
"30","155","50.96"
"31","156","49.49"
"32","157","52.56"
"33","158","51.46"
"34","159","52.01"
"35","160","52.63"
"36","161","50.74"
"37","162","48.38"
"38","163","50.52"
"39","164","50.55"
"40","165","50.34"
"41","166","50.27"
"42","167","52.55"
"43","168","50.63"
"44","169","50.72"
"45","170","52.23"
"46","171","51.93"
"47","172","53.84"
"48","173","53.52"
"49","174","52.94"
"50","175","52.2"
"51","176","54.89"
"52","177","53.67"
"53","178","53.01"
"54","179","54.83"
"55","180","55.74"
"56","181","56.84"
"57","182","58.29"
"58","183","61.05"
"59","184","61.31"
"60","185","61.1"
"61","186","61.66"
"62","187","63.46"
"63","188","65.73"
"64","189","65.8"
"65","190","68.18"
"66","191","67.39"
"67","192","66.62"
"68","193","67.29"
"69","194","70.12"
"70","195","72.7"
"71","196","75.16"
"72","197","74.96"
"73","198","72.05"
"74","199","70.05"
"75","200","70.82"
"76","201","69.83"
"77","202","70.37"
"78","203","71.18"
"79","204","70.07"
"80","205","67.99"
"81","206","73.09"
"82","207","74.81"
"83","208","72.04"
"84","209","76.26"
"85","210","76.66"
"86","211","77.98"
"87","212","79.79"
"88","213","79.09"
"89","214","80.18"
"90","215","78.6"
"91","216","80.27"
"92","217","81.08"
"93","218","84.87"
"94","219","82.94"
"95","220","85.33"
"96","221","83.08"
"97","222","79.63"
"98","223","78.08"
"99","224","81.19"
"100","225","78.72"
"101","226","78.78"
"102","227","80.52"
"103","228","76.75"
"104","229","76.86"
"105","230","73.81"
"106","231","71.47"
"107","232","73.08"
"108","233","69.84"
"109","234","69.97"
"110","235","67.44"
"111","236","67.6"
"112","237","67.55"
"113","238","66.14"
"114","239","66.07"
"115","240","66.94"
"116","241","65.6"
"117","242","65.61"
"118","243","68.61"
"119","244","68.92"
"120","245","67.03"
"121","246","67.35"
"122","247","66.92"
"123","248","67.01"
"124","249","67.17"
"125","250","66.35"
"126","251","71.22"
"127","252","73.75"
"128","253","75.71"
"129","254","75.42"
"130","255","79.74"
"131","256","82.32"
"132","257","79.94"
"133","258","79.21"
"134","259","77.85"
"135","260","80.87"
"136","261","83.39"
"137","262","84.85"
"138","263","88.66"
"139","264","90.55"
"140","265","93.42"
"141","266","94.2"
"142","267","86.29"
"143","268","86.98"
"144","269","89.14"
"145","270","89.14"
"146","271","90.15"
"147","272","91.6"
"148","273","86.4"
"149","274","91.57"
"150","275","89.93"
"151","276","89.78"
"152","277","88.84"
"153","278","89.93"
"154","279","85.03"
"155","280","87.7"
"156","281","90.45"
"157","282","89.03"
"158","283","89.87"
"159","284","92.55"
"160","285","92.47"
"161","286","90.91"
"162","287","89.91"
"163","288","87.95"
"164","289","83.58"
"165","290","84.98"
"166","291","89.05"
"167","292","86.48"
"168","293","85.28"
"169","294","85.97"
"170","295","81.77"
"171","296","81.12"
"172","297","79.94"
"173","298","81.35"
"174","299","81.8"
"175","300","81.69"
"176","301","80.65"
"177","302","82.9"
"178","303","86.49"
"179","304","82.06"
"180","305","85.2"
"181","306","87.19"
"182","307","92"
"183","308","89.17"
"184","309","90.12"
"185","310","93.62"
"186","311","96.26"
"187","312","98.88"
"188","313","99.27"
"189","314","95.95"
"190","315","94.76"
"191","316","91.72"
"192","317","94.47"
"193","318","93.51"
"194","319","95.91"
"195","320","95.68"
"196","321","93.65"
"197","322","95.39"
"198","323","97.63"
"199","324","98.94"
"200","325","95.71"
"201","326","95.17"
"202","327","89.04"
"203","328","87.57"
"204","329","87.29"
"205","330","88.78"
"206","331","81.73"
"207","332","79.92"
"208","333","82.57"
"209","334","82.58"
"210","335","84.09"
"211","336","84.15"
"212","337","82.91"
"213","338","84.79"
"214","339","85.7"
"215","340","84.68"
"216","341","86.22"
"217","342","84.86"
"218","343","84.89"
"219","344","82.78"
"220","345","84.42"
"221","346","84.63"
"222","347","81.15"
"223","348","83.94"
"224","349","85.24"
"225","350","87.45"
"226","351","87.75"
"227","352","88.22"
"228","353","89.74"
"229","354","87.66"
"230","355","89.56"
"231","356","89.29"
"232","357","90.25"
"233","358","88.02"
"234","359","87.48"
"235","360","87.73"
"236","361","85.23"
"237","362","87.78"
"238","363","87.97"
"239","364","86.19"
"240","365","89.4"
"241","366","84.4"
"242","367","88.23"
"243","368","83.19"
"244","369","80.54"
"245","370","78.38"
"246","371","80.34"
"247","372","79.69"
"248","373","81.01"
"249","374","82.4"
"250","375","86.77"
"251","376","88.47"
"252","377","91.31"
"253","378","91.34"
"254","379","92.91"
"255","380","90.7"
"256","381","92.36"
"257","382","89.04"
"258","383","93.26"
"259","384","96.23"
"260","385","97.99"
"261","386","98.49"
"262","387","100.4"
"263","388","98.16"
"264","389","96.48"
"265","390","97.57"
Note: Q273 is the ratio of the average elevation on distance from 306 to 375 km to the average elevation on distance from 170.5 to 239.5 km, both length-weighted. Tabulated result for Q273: 1.26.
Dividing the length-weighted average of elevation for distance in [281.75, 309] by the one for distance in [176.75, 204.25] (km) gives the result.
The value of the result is 1.32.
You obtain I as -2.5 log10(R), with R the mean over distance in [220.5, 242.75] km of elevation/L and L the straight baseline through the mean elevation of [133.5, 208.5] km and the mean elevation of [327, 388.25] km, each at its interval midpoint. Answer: -0.08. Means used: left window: 58.5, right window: 87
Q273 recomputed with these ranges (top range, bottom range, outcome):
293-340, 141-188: 1.64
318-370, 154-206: 1.47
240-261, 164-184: 1.35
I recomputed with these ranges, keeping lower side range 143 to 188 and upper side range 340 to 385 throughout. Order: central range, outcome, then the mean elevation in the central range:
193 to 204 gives -0.201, 71.4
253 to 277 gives -0.214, 86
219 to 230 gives -0.244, 79.8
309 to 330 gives -0.183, 94.3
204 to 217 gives -0.236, 76.3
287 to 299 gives -0.126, 84.4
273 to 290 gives -0.212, 89.1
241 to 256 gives -0.040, 70.3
